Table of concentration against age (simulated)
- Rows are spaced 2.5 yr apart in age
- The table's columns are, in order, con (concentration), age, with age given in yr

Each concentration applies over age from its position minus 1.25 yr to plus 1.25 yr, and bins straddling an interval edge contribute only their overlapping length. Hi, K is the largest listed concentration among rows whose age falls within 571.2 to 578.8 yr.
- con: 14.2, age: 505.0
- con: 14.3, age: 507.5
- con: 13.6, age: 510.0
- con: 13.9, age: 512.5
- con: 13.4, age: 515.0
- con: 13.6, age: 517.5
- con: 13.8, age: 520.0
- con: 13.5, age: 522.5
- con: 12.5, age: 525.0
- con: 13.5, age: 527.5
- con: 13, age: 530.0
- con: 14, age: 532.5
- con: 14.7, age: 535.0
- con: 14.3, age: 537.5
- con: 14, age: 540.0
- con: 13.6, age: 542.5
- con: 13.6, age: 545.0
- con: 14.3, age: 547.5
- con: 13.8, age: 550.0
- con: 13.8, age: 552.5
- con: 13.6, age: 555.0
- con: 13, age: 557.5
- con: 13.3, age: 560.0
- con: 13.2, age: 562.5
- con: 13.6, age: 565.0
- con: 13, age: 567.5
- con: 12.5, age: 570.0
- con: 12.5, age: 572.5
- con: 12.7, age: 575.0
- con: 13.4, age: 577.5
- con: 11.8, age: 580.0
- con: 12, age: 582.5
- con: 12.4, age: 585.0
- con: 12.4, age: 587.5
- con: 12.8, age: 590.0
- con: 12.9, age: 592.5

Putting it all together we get 13.4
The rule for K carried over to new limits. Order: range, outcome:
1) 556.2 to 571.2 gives 13.6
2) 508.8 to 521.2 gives 13.9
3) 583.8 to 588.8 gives 12.4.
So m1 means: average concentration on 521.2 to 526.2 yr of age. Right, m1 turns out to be 13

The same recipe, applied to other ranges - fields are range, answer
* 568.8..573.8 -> 12.5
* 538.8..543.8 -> 13.8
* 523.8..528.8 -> 13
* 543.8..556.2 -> 13.8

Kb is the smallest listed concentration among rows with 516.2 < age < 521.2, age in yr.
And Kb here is 13.6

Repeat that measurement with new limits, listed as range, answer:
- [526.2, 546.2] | 13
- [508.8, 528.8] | 12.5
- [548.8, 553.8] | 13.8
